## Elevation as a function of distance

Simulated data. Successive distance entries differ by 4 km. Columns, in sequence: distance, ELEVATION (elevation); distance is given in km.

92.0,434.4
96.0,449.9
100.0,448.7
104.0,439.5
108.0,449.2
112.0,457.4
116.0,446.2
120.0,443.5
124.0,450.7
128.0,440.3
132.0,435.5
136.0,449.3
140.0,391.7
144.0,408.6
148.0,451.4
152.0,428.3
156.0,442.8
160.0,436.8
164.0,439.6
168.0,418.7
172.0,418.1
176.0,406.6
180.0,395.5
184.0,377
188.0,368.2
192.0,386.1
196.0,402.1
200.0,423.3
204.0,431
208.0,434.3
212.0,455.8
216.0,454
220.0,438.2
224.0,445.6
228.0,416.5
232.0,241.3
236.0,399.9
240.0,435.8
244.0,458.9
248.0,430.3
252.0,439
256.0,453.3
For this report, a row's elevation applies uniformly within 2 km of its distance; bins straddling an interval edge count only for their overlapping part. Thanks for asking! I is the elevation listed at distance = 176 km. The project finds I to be 406.6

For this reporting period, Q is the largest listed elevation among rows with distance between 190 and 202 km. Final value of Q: 423.3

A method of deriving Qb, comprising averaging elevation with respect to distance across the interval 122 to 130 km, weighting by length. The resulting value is 446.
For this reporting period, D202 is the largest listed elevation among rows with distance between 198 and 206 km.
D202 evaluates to 431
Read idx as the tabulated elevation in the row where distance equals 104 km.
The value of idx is 439.5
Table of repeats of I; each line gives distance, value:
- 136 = 449.3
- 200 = 423.3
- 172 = 418.1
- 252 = 439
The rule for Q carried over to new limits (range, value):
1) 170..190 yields 418.1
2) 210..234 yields 455.8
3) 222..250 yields 458.9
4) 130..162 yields 451.4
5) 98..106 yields 448.7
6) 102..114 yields 457.4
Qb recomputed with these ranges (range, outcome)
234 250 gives 431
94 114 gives 449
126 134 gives 438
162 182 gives 416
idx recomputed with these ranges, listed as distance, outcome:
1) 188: 368.2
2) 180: 395.5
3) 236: 399.9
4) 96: 449.9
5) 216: 454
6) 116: 446.2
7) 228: 416.5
